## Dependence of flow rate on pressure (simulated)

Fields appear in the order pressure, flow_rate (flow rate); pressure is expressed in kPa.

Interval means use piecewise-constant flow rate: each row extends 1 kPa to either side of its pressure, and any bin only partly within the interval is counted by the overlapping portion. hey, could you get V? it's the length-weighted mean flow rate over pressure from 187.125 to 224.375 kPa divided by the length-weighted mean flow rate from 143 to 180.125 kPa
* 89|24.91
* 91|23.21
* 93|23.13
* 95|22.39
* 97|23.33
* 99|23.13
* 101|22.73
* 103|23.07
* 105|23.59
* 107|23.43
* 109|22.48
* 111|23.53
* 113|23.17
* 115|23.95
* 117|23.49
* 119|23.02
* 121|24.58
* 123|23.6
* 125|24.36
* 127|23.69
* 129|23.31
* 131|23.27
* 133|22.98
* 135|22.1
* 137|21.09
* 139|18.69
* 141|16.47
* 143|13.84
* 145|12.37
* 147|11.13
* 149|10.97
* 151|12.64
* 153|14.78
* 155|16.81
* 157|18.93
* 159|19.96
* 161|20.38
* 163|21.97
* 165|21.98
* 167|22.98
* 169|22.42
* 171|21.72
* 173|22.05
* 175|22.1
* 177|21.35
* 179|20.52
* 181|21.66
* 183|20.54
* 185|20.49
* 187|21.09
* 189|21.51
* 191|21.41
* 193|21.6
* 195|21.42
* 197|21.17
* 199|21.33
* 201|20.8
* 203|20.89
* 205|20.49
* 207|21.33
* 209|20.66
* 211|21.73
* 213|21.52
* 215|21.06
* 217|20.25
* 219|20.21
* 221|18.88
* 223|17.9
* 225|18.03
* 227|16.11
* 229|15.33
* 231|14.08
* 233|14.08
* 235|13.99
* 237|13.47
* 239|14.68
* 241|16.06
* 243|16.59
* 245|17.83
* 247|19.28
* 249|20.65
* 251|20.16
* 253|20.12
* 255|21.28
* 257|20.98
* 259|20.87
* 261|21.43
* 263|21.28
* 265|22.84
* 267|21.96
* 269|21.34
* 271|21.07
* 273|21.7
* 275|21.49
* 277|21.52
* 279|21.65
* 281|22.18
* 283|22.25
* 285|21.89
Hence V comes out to 1.12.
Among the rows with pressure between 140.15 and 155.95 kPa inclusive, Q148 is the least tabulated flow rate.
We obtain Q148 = 10.97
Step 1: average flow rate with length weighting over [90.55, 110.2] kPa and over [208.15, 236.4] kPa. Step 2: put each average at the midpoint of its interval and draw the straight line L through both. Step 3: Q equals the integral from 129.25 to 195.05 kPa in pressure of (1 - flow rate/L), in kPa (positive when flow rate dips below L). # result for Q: 3.0 kPa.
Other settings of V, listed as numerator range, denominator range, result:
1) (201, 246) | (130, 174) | 0.97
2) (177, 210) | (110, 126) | 0.89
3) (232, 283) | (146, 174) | 1.06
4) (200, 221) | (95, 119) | 0.90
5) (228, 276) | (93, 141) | 0.82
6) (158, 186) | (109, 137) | 0.92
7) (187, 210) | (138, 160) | 1.40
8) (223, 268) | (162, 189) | 0.84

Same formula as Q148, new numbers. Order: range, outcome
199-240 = 13.47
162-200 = 20.49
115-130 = 23.02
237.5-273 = 14.68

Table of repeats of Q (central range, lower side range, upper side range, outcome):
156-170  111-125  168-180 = 0.5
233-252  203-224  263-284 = 3.9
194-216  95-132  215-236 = -3.5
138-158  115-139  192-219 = 7.0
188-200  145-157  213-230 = -3.4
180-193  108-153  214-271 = -1.2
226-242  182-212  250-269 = 4.9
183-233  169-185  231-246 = -4.3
